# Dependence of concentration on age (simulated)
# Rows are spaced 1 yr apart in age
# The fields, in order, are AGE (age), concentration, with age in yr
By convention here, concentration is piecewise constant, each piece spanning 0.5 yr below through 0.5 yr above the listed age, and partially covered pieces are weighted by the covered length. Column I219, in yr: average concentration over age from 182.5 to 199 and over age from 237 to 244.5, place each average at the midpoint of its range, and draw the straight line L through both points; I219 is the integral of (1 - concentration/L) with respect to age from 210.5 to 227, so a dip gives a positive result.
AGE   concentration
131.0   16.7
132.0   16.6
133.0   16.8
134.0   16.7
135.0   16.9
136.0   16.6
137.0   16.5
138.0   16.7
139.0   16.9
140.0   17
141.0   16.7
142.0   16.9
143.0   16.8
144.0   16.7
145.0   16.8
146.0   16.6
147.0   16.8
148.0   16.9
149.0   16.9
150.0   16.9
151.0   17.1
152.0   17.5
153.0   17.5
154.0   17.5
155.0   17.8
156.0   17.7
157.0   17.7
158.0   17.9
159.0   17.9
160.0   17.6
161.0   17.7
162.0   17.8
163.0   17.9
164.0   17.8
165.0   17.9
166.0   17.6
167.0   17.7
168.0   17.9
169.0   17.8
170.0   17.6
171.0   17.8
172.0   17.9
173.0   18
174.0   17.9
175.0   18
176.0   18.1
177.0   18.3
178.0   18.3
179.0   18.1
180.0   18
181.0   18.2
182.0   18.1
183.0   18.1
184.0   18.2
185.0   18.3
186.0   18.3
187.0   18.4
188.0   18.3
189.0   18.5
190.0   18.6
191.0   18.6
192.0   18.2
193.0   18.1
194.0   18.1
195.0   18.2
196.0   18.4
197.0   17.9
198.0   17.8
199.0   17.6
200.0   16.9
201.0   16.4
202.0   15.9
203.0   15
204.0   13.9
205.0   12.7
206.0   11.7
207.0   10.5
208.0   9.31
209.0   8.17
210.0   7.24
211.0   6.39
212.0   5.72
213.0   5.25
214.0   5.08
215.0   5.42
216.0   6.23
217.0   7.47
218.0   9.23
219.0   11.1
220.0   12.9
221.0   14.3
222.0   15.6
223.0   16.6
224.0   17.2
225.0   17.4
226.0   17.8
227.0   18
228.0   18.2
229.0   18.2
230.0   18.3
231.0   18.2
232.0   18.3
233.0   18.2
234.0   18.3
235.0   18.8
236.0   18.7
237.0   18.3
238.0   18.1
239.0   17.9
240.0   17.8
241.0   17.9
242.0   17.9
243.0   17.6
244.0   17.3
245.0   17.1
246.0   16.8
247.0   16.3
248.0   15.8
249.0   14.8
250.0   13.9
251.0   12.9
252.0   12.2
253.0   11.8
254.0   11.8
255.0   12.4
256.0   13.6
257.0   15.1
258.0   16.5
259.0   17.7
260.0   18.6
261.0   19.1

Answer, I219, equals 6.3 yr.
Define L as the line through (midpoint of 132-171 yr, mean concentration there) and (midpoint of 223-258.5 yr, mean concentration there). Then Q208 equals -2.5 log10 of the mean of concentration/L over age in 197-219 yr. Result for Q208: 0.48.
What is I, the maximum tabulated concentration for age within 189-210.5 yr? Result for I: 18.6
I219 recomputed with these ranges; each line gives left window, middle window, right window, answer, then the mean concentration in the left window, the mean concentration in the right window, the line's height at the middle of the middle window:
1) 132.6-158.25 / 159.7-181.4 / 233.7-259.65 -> -1.46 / 17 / 16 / 16.8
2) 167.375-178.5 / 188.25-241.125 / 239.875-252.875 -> 6.11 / 18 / 15.9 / 16.8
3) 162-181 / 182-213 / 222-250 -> 4.50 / 17.9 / 17.5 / 17.8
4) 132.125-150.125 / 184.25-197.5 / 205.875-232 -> -4.33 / 16.8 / 12.1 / 13.8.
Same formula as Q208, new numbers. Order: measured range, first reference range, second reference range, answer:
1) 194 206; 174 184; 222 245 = 0.11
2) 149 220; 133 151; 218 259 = 0.06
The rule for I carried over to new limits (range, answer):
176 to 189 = 18.5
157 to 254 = 18.8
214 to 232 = 18.3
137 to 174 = 18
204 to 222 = 15.6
